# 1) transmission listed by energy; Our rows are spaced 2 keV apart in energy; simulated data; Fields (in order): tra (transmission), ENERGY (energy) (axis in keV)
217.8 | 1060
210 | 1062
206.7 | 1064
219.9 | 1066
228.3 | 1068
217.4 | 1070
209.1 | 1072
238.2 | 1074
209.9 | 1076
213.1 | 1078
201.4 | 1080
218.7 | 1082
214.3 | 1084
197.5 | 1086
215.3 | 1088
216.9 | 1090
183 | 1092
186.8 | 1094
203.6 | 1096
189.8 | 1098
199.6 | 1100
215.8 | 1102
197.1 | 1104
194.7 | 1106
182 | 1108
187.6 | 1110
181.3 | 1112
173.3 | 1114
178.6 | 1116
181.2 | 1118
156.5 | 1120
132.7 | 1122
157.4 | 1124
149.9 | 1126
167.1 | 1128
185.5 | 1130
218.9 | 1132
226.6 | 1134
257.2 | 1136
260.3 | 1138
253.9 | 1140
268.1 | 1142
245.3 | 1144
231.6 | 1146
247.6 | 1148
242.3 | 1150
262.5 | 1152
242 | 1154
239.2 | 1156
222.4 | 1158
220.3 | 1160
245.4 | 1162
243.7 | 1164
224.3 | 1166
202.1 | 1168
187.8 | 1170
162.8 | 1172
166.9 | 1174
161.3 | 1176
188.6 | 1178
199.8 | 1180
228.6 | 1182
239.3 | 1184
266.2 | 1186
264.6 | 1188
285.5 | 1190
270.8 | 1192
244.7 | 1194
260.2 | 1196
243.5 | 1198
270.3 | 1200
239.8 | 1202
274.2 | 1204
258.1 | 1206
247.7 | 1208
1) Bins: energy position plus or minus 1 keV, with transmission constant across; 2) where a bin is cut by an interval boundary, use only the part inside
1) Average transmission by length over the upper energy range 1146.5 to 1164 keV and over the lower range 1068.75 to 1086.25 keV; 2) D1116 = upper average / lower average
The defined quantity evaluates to 1.1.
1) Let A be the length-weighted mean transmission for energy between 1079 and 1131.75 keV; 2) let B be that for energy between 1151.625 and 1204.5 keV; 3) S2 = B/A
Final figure 1.23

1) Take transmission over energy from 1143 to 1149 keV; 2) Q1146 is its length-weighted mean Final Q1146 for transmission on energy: 242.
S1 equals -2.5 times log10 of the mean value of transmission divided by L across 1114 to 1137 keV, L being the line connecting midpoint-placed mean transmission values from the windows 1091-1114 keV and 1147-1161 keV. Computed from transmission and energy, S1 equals 0.17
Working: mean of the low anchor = 192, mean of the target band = 182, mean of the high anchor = 239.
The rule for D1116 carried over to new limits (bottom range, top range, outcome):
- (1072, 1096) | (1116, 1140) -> 0.92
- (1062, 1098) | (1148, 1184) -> 1.03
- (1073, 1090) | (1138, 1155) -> 1.17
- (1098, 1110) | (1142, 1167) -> 1.22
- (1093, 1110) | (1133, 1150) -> 1.27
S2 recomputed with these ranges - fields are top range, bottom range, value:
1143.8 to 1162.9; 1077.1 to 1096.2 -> 1.17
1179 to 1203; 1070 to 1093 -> 1.19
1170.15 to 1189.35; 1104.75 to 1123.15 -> 1.20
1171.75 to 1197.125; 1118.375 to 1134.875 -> 1.31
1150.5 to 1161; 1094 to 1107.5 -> 1.20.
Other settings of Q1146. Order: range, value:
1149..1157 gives 246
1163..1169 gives 223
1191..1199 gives 255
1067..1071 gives 223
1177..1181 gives 194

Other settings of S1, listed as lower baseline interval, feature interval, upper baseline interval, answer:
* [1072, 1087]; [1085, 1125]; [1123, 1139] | 0.12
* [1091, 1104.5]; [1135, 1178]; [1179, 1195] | 0.02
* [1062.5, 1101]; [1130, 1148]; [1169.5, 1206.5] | -0.10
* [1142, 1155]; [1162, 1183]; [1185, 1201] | 0.27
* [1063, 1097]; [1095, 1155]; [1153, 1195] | 0.06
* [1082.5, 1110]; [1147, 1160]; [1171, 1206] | -0.09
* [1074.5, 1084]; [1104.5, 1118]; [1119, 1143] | 0.13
